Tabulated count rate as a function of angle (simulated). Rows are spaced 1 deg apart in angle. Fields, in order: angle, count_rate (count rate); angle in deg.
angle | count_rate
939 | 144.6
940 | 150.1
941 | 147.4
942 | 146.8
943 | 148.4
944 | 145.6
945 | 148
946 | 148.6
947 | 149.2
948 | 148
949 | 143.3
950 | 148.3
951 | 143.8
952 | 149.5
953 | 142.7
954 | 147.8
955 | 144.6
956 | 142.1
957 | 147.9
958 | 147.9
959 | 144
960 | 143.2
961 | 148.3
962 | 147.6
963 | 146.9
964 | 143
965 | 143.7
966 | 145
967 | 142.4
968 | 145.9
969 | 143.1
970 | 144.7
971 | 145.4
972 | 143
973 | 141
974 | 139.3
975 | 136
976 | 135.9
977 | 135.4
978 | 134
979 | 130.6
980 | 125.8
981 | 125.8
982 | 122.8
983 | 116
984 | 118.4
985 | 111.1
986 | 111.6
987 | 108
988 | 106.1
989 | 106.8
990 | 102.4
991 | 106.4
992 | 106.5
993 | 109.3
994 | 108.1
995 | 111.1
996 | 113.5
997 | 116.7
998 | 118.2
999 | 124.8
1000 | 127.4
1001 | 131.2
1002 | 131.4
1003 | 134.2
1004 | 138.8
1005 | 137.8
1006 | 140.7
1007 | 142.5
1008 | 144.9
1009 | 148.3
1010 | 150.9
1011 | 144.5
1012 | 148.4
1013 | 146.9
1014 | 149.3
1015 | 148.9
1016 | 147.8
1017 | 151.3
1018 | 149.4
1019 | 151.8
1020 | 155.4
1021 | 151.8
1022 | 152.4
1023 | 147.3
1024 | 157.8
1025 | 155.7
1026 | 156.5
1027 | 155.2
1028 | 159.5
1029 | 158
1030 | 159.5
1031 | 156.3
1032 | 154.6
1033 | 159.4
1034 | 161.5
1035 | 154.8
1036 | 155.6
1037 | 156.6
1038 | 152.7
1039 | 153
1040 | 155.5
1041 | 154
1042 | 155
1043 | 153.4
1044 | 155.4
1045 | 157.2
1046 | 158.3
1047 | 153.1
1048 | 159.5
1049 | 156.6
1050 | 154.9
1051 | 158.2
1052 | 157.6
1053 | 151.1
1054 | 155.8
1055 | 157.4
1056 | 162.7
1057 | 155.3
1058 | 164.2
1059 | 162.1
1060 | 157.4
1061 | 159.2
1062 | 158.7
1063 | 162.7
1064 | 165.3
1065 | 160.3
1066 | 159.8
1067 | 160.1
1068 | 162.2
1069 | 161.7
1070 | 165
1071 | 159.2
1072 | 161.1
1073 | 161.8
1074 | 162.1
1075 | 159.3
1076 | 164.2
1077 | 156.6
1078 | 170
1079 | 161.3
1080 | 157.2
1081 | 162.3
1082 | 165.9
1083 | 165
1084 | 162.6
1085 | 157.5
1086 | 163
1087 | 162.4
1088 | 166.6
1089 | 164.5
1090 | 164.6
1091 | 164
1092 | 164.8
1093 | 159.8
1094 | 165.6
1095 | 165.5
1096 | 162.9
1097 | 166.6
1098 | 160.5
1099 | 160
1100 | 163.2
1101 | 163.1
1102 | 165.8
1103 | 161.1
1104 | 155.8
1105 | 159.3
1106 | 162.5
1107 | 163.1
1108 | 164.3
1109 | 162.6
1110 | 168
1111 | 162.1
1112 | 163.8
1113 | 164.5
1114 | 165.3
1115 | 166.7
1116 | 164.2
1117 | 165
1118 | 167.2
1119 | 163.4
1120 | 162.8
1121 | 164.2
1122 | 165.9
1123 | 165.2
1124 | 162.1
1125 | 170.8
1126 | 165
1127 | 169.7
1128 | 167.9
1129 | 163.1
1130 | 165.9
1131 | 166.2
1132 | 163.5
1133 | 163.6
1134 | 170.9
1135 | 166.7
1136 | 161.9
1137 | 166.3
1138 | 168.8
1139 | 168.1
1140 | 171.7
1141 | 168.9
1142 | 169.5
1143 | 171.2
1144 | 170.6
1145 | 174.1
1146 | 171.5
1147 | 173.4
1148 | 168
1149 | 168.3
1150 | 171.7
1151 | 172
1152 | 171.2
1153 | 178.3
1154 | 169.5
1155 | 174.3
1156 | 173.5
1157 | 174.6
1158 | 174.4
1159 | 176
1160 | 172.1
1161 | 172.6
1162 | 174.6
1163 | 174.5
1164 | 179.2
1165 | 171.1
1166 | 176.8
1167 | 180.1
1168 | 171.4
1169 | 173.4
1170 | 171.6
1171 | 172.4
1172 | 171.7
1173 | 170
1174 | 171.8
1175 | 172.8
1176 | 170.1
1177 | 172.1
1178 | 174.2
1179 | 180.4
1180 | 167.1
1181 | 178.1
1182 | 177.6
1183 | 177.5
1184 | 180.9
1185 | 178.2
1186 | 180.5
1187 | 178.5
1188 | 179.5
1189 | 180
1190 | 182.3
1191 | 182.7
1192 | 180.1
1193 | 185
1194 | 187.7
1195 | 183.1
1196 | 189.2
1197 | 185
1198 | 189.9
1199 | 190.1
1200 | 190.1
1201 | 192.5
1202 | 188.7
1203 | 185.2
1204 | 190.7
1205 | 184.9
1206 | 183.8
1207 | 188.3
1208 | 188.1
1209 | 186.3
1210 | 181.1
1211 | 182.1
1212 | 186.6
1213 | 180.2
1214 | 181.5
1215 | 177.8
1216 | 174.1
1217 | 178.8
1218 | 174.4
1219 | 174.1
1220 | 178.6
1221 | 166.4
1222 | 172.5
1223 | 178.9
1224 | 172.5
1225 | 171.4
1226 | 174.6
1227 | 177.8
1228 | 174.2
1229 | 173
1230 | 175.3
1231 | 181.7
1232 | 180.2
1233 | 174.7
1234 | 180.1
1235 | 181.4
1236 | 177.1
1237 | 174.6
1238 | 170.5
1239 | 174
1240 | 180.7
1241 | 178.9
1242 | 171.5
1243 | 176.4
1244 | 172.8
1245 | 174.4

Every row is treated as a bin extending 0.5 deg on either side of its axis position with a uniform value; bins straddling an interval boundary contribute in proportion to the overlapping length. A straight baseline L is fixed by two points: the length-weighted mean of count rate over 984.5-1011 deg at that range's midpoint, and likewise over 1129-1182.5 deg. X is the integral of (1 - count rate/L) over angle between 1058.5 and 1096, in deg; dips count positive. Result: -3.8 deg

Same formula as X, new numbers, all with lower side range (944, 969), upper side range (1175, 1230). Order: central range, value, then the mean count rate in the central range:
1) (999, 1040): 1.44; 149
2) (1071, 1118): 0.60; 163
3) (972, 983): 1.21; 132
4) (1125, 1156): 0.44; 169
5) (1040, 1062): 0.28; 157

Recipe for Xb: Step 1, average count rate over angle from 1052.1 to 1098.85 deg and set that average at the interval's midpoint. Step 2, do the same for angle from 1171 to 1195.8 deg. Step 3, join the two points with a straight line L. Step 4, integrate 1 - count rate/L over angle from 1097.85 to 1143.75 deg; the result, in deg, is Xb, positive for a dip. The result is 0.9 deg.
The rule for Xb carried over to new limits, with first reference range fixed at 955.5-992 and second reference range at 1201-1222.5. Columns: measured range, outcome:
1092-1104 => -0.4 deg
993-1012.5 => 0.9 deg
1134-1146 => -0.2 deg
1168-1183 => 0.1 deg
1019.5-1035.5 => -1.4 deg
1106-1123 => -0.3 deg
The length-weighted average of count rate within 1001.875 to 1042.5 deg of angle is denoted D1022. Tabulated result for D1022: 151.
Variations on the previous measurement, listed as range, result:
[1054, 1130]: 163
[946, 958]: 146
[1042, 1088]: 160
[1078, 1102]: 163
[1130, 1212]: 176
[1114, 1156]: 168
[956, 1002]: 129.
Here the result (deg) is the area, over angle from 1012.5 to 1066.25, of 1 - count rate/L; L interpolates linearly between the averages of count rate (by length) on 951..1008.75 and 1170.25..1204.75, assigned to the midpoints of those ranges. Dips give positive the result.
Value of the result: -3.8 deg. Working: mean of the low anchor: 132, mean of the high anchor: 180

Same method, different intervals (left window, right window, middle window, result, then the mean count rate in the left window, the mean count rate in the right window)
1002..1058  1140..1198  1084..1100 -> 0.0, 153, 175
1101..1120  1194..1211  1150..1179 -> 0.6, 164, 187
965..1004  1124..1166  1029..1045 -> -1.8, 126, 170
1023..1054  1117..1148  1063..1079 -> -0.2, 156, 167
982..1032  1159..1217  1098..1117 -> -0.4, 135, 180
